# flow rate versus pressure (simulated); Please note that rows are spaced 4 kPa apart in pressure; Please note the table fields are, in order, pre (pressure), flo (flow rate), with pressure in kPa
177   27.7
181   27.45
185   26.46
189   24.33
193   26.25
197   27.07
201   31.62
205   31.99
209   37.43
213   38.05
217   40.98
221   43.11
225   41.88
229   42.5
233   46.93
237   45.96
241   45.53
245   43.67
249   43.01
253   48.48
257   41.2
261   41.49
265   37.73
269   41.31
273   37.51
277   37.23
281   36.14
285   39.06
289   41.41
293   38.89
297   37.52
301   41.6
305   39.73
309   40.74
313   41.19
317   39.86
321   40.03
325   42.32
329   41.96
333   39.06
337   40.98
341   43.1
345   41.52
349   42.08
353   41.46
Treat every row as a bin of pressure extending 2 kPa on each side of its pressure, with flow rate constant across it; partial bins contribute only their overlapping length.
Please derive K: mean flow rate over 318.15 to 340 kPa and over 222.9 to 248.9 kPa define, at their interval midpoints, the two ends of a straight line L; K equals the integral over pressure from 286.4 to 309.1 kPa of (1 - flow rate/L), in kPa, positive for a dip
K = 1.2 kPa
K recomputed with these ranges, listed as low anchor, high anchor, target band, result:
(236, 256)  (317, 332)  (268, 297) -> 3.1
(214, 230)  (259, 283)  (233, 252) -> -2.1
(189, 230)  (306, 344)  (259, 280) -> -0.3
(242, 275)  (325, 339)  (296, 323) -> 0.7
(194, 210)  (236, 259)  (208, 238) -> -3.8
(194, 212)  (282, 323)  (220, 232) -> -3.2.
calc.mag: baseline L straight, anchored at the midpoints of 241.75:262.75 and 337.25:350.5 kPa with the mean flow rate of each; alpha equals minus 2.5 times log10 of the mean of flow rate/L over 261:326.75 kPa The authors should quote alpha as 0.09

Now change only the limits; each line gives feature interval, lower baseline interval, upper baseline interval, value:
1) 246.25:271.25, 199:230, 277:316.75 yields -0.087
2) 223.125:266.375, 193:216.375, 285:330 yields -0.211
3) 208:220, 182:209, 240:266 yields -0.179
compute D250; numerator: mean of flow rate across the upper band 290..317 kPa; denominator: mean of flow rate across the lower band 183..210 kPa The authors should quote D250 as 1.4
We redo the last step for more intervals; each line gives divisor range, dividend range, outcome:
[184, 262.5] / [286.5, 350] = 1.06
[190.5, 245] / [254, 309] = 1.03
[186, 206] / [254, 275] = 1.44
